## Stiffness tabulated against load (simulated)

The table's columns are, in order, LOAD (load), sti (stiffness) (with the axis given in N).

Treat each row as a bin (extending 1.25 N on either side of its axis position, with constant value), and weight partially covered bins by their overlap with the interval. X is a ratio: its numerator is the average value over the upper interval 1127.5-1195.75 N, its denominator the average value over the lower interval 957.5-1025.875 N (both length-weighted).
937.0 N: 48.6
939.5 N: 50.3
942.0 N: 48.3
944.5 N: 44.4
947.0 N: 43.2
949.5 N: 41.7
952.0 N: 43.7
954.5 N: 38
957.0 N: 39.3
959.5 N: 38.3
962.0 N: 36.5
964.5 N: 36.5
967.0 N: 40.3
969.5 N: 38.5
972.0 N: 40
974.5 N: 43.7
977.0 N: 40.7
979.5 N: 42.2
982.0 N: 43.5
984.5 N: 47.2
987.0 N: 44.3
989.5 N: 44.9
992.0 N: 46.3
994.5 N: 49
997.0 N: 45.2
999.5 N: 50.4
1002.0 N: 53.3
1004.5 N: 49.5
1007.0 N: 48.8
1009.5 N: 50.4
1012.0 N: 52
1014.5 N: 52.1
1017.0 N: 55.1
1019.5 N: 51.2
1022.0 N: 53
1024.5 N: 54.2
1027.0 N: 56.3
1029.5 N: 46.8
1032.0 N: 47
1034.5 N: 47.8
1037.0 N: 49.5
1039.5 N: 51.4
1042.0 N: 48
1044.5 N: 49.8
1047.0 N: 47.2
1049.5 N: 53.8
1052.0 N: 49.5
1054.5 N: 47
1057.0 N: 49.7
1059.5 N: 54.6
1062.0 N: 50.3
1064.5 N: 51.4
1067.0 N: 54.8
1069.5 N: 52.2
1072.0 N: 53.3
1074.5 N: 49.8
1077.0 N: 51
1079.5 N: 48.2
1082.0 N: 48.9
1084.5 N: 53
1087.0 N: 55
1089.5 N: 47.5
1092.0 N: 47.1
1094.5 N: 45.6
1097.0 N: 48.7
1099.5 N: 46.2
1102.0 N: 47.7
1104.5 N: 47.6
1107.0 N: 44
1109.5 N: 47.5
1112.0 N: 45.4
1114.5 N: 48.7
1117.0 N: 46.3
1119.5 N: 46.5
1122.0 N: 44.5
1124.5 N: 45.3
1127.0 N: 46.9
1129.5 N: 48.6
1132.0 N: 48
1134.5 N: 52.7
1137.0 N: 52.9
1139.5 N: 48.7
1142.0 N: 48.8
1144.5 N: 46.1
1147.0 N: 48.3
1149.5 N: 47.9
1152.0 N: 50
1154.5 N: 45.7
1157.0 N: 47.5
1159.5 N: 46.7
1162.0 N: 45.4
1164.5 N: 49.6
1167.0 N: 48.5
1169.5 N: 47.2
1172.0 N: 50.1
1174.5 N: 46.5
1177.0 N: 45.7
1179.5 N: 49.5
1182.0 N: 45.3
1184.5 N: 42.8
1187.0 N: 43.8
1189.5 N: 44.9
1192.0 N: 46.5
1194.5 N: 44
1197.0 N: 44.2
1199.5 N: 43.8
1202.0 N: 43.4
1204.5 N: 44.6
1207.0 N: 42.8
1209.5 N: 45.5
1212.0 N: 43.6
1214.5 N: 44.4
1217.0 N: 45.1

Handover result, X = 1.0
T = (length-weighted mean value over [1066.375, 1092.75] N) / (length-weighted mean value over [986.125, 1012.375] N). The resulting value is 1.1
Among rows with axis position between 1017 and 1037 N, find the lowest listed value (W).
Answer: 46.8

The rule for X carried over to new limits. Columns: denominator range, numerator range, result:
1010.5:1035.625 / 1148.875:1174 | 0.93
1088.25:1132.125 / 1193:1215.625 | 0.94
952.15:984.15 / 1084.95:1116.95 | 1.19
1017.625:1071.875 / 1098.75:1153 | 0.94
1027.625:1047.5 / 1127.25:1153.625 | 1.01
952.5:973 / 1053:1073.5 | 1.34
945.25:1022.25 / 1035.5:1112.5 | 1.10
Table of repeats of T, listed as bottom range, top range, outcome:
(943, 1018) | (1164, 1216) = 1.02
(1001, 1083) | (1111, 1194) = 0.93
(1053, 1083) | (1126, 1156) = 0.96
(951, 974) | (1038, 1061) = 1.28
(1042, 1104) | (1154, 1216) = 0.91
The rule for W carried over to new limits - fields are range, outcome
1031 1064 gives 47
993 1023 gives 45.2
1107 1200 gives 42.8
